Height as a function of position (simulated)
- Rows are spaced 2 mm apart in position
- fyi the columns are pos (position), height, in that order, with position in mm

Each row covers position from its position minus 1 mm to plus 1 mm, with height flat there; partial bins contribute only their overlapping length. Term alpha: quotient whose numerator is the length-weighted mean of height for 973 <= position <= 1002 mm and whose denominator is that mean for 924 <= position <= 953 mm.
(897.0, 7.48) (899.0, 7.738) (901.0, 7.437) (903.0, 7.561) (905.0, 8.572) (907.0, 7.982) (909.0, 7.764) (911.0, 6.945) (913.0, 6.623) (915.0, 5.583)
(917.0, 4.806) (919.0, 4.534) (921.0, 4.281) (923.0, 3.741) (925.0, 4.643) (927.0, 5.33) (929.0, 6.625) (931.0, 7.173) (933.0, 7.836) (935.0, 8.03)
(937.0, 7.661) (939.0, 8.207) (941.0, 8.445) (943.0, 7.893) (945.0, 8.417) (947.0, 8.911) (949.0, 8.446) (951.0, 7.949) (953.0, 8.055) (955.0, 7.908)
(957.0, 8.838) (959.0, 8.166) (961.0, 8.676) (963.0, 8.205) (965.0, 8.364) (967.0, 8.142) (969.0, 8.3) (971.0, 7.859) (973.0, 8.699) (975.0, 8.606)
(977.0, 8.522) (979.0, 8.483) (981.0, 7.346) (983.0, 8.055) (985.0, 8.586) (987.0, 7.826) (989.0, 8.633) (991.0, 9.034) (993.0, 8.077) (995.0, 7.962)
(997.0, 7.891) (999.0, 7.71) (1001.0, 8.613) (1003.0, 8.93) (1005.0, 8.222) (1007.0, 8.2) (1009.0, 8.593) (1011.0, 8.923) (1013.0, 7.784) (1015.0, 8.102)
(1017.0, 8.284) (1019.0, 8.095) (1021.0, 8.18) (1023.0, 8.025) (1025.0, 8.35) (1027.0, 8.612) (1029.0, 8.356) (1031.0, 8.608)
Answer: 1.1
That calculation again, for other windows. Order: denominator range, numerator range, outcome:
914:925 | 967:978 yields 1.82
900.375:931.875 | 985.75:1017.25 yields 1.34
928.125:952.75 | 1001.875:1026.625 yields 1.04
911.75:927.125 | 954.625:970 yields 1.68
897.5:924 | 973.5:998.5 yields 1.28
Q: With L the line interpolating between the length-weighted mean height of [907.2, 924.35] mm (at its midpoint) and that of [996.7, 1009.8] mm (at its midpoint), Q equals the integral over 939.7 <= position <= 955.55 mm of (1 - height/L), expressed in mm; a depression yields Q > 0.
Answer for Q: -3.97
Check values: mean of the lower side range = 5.63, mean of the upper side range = 8.33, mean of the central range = 8.26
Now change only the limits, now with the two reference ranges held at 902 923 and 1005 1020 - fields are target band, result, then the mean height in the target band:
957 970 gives -1.8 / 8.35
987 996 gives -0.6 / 8.36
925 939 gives -0.6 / 7.01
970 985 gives -1.3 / 8.25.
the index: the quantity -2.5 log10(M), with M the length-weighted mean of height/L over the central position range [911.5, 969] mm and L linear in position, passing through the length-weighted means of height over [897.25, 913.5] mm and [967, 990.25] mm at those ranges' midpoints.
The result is 0.10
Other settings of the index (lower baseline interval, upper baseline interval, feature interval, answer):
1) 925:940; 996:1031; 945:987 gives -0.10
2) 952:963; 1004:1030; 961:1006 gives 0.00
